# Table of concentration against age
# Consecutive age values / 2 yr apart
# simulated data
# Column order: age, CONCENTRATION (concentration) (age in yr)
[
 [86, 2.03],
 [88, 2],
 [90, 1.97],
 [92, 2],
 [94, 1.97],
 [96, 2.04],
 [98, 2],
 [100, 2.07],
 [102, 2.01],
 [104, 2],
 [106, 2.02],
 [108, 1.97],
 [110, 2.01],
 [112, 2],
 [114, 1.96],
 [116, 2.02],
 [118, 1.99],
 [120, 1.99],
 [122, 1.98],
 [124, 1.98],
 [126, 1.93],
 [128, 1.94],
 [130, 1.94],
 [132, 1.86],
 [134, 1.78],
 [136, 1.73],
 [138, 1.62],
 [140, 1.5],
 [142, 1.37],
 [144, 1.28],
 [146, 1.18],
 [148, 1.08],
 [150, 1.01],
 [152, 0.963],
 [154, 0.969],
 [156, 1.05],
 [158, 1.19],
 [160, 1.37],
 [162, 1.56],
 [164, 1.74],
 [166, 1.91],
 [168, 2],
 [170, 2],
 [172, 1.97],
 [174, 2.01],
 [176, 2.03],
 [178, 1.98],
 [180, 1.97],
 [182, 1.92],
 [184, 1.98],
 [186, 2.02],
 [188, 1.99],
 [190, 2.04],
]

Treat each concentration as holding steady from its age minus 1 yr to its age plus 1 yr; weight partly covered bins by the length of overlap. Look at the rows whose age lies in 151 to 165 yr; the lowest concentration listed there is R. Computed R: 0.963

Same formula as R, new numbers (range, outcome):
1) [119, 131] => 1.93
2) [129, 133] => 1.86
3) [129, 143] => 1.37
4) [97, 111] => 1.97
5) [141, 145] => 1.28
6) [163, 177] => 1.74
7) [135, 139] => 1.62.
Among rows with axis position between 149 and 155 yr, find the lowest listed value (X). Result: 0.963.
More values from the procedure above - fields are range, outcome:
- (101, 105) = 2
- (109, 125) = 1.96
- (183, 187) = 1.98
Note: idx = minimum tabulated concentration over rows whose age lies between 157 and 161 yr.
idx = 1.19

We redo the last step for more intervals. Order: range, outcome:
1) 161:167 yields 1.56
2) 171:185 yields 1.92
